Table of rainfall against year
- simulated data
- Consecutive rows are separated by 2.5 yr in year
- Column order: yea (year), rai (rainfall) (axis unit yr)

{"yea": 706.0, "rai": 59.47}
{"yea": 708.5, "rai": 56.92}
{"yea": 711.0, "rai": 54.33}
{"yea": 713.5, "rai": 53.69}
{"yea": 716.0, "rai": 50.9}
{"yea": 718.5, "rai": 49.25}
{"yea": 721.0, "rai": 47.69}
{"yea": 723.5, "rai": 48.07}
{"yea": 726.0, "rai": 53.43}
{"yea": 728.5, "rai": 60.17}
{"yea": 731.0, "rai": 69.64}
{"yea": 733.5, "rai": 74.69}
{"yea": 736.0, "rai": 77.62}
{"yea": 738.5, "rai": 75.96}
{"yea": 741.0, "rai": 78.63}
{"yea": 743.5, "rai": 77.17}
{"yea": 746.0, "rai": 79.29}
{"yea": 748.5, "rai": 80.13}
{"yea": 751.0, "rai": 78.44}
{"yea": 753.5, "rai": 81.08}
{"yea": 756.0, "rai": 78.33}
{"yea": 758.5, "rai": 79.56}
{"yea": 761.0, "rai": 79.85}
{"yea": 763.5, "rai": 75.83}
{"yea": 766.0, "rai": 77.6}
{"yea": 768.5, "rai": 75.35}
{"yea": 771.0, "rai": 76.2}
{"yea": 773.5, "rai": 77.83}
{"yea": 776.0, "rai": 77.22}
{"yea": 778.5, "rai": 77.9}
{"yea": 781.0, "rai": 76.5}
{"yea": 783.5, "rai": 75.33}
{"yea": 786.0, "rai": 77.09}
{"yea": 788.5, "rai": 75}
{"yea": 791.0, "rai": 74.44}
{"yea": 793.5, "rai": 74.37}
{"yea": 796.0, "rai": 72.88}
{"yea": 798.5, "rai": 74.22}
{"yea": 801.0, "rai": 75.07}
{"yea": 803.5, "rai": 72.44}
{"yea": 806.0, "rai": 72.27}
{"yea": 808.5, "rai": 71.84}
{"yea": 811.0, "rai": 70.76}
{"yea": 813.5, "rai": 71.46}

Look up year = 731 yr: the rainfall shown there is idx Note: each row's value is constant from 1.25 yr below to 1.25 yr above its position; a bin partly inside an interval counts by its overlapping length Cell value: 69.64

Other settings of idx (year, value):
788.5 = 75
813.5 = 71.46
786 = 77.09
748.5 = 80.13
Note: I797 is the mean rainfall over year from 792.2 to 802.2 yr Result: 74.1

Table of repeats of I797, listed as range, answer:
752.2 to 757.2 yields 79.7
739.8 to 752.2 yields 78.7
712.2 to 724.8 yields 50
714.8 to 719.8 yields 50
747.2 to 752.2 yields 79.3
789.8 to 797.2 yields 73.9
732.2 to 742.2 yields 76.7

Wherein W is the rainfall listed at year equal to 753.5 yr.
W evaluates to 81.08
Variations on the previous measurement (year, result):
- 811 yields 70.76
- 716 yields 50.9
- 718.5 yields 49.25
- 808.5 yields 71.84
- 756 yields 78.33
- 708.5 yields 56.92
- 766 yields 77.6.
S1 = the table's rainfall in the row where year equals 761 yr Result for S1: 79.85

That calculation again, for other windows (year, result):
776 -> 77.22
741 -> 78.63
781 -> 76.5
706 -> 59.47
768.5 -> 75.35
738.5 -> 75.96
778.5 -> 77.9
